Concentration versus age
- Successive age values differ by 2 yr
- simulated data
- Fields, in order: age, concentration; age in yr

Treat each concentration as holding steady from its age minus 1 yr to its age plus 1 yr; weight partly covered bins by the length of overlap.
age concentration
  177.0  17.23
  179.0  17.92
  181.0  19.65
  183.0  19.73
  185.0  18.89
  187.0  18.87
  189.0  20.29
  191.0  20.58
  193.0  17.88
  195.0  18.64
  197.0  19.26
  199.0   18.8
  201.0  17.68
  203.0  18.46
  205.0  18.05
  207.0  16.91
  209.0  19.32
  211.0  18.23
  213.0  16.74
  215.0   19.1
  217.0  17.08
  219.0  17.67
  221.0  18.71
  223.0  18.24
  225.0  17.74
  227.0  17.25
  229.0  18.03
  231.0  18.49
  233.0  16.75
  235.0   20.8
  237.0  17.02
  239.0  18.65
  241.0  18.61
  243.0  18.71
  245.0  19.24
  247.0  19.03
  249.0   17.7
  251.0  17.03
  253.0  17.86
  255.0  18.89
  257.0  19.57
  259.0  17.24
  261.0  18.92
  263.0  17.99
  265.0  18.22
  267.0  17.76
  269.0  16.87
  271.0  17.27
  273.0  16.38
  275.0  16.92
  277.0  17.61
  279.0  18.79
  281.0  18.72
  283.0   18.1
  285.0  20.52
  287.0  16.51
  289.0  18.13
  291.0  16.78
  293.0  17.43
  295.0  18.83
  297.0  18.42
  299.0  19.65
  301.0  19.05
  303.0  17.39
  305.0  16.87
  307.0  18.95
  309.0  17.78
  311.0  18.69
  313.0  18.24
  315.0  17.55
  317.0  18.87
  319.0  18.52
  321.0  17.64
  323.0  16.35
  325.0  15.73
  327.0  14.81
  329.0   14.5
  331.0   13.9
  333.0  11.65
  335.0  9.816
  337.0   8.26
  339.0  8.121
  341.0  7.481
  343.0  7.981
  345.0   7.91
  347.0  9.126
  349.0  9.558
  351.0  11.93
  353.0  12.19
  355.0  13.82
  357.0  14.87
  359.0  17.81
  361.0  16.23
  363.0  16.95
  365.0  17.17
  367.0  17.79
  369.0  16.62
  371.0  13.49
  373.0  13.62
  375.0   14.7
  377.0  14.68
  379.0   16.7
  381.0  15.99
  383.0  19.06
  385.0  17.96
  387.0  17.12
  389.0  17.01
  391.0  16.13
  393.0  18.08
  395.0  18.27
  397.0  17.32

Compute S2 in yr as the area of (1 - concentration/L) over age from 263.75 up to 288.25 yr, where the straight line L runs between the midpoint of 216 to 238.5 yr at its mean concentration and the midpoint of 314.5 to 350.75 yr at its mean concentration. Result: -3.7 yr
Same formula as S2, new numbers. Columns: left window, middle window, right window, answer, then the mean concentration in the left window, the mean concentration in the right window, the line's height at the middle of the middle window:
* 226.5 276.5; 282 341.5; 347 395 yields 2.18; 18.1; 15.5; 16.8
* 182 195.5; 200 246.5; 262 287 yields 1.38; 19.3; 17.9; 18.7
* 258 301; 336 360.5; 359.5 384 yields 8.42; 18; 16.1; 16.6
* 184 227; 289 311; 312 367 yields -4.50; 18.4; 13.7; 15.1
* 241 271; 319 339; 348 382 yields 3.07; 18.2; 14.9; 16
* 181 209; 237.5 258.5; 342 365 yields -2.08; 18.8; 12.8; 16.8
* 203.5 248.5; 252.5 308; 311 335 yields -3.60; 18.2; 16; 17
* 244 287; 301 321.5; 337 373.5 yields -3.64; 18.1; 12.8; 15.4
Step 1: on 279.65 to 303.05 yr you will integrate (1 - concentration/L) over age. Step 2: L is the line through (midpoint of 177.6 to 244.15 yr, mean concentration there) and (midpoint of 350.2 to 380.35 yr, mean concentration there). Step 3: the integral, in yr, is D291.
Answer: -2.2 yr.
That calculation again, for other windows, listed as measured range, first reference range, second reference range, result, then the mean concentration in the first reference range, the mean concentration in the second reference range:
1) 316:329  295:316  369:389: 0.7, 18.3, 16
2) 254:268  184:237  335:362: -2.4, 18.4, 11.1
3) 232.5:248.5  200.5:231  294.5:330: -0.7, 18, 17.6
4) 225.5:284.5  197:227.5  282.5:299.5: 0.1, 18.1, 18.2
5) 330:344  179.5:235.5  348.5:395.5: 5.8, 18.5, 15.8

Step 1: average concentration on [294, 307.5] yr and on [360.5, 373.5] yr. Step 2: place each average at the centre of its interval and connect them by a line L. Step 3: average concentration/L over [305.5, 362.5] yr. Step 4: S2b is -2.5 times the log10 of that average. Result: 0.24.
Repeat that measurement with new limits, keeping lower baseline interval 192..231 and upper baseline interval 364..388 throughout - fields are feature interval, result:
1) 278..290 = -0.07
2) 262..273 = 0.00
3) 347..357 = 0.36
